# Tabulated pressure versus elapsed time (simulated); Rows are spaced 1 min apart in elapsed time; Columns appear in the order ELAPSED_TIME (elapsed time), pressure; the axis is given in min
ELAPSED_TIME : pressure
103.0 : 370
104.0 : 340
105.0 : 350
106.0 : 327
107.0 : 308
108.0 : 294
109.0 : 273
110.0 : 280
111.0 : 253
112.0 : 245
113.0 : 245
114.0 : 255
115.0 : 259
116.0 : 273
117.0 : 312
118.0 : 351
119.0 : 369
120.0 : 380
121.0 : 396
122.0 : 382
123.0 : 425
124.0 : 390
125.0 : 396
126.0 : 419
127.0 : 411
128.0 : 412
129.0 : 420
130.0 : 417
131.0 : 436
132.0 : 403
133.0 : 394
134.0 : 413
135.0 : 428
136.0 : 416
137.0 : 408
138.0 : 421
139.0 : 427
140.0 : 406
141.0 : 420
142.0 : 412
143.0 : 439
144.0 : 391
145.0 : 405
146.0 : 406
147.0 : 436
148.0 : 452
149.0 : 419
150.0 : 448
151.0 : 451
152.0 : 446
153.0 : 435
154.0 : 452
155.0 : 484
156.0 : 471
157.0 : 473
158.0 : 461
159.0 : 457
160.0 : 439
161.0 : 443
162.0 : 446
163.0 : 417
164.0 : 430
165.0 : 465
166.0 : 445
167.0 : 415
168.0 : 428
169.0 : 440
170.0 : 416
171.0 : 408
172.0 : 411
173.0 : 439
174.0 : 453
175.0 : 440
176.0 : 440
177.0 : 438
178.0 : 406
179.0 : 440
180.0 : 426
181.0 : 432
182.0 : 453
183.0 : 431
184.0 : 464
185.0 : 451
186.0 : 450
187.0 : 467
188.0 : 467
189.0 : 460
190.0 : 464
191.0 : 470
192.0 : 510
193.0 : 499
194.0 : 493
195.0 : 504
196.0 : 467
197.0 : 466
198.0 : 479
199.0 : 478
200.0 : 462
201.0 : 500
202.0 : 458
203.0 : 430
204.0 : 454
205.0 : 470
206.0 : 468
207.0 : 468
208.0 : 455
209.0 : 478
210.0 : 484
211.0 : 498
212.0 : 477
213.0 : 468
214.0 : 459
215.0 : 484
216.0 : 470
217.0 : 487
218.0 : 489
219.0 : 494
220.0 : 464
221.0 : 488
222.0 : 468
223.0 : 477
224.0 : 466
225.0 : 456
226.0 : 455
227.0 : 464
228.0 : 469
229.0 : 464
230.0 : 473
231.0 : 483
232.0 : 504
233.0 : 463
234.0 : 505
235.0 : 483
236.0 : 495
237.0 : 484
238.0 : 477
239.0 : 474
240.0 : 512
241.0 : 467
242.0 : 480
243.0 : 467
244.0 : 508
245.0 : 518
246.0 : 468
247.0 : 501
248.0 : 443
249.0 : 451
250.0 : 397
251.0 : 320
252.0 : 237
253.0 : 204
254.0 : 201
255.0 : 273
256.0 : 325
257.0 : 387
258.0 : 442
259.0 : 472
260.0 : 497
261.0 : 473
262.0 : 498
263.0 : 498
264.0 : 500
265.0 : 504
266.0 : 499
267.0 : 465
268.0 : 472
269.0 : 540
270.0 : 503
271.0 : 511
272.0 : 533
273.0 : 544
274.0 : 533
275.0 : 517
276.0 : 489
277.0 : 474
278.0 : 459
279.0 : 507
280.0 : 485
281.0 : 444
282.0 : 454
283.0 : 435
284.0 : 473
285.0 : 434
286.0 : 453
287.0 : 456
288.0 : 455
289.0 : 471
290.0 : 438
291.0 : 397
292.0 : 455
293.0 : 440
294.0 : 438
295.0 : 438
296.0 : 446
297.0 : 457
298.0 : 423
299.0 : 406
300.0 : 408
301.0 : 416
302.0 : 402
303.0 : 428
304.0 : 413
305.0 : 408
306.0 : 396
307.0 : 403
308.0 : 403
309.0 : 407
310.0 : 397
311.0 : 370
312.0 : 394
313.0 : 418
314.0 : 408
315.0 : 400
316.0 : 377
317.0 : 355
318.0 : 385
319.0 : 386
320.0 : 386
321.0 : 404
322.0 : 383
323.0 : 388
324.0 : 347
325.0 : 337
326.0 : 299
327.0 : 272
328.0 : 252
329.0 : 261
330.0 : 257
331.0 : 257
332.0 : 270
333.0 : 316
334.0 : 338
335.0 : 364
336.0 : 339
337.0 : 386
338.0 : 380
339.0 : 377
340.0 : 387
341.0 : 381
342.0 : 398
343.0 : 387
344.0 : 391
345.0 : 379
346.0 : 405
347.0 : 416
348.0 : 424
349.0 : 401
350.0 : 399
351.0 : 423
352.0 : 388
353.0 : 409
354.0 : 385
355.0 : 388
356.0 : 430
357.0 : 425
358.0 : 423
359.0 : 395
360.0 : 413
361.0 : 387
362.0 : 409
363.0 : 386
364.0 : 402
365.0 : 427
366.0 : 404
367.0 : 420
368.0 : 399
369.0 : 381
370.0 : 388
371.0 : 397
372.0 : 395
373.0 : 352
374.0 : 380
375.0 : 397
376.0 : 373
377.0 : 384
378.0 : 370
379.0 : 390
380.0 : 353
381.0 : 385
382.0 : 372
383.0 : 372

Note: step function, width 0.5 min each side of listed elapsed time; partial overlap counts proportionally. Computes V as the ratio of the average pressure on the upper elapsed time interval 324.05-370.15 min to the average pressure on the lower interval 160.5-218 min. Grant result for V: 0.8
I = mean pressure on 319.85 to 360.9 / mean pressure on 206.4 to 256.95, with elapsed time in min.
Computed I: 0.82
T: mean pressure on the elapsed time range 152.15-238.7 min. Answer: 462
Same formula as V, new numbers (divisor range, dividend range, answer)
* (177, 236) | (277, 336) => 0.84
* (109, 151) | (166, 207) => 1.19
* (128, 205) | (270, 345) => 0.92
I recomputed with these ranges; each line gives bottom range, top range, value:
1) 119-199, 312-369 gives 0.86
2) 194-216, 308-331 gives 0.76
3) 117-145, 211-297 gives 1.13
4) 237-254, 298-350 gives 0.87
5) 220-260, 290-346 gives 0.86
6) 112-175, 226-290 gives 1.12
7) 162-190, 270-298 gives 1.07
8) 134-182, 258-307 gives 1.07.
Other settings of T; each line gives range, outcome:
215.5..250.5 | 476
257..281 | 493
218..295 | 458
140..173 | 436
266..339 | 412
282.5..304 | 436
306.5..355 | 369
